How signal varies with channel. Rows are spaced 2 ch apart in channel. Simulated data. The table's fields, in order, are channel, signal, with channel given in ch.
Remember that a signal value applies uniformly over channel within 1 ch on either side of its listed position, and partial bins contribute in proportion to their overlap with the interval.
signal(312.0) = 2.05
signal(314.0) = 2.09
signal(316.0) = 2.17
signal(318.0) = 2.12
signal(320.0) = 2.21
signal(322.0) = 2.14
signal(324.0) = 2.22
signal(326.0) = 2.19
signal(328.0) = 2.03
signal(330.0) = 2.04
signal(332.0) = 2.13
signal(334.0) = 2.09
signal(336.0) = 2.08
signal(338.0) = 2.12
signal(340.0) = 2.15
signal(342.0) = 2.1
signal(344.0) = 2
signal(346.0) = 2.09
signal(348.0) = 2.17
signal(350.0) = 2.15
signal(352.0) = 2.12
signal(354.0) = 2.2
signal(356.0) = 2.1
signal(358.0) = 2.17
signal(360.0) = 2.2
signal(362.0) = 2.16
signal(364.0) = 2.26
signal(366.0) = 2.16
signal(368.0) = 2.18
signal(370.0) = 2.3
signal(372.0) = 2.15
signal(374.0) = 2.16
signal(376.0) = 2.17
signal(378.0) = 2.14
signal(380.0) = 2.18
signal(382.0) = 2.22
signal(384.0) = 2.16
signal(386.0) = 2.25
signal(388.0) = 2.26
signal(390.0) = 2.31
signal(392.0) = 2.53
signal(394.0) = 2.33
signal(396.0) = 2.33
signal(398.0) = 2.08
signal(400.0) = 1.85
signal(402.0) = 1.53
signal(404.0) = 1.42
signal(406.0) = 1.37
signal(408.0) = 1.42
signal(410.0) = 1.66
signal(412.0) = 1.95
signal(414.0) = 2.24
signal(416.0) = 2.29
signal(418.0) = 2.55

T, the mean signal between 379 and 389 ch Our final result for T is 2.21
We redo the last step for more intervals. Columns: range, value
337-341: 2.13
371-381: 2.16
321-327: 2.18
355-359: 2.13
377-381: 2.16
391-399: 2.32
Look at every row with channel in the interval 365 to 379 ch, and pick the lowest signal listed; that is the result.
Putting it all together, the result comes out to 2.14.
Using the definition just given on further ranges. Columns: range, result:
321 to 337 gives 2.03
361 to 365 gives 2.16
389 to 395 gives 2.31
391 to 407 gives 1.37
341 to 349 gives 2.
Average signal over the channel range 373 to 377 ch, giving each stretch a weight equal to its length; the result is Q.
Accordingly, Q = 2.17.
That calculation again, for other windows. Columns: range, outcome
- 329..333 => 2.08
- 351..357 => 2.14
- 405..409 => 1.4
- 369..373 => 2.22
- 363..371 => 2.23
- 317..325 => 2.17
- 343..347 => 2.04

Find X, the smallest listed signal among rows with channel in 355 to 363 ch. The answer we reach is 2.1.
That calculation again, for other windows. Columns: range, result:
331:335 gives 2.09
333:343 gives 2.08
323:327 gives 2.19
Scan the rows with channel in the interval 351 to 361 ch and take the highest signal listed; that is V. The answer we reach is 2.2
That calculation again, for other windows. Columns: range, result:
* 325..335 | 2.19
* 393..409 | 2.33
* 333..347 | 2.15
